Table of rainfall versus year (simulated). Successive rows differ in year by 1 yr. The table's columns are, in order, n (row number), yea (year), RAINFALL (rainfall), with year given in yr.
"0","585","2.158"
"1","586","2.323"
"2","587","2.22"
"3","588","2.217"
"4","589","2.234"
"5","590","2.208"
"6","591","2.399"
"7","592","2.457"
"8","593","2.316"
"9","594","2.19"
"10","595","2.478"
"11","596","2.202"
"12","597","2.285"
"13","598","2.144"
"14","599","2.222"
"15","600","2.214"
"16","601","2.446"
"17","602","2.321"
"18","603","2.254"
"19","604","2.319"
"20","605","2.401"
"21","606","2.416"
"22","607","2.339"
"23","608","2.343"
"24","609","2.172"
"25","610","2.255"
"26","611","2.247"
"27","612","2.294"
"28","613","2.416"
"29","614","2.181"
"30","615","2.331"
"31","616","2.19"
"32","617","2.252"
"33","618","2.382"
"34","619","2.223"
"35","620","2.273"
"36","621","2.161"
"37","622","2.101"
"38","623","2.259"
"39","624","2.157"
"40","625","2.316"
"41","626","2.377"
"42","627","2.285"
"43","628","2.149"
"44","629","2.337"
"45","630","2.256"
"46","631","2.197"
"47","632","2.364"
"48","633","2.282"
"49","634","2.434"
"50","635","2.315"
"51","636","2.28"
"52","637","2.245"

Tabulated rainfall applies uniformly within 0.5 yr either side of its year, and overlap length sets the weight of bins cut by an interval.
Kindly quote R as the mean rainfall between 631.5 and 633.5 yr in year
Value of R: 2.32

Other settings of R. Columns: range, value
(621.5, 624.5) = 2.17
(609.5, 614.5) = 2.28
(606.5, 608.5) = 2.34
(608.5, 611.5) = 2.22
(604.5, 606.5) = 2.41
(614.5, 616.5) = 2.26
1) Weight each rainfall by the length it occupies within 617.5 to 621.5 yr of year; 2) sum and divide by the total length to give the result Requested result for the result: 2.26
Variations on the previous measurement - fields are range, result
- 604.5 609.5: 2.33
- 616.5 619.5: 2.29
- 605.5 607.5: 2.38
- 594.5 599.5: 2.27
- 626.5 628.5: 2.22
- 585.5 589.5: 2.25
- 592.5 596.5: 2.3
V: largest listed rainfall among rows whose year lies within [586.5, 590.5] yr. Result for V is 2.234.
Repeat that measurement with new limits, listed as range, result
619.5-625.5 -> 2.316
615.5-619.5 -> 2.382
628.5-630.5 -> 2.337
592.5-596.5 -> 2.478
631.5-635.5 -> 2.434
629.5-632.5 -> 2.364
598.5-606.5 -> 2.446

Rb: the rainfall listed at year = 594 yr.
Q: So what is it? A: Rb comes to 2.19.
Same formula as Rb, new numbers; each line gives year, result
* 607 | 2.339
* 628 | 2.149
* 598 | 2.144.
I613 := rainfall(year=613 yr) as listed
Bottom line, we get 2.416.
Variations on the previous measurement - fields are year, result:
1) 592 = 2.457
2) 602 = 2.321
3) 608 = 2.343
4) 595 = 2.478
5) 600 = 2.214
